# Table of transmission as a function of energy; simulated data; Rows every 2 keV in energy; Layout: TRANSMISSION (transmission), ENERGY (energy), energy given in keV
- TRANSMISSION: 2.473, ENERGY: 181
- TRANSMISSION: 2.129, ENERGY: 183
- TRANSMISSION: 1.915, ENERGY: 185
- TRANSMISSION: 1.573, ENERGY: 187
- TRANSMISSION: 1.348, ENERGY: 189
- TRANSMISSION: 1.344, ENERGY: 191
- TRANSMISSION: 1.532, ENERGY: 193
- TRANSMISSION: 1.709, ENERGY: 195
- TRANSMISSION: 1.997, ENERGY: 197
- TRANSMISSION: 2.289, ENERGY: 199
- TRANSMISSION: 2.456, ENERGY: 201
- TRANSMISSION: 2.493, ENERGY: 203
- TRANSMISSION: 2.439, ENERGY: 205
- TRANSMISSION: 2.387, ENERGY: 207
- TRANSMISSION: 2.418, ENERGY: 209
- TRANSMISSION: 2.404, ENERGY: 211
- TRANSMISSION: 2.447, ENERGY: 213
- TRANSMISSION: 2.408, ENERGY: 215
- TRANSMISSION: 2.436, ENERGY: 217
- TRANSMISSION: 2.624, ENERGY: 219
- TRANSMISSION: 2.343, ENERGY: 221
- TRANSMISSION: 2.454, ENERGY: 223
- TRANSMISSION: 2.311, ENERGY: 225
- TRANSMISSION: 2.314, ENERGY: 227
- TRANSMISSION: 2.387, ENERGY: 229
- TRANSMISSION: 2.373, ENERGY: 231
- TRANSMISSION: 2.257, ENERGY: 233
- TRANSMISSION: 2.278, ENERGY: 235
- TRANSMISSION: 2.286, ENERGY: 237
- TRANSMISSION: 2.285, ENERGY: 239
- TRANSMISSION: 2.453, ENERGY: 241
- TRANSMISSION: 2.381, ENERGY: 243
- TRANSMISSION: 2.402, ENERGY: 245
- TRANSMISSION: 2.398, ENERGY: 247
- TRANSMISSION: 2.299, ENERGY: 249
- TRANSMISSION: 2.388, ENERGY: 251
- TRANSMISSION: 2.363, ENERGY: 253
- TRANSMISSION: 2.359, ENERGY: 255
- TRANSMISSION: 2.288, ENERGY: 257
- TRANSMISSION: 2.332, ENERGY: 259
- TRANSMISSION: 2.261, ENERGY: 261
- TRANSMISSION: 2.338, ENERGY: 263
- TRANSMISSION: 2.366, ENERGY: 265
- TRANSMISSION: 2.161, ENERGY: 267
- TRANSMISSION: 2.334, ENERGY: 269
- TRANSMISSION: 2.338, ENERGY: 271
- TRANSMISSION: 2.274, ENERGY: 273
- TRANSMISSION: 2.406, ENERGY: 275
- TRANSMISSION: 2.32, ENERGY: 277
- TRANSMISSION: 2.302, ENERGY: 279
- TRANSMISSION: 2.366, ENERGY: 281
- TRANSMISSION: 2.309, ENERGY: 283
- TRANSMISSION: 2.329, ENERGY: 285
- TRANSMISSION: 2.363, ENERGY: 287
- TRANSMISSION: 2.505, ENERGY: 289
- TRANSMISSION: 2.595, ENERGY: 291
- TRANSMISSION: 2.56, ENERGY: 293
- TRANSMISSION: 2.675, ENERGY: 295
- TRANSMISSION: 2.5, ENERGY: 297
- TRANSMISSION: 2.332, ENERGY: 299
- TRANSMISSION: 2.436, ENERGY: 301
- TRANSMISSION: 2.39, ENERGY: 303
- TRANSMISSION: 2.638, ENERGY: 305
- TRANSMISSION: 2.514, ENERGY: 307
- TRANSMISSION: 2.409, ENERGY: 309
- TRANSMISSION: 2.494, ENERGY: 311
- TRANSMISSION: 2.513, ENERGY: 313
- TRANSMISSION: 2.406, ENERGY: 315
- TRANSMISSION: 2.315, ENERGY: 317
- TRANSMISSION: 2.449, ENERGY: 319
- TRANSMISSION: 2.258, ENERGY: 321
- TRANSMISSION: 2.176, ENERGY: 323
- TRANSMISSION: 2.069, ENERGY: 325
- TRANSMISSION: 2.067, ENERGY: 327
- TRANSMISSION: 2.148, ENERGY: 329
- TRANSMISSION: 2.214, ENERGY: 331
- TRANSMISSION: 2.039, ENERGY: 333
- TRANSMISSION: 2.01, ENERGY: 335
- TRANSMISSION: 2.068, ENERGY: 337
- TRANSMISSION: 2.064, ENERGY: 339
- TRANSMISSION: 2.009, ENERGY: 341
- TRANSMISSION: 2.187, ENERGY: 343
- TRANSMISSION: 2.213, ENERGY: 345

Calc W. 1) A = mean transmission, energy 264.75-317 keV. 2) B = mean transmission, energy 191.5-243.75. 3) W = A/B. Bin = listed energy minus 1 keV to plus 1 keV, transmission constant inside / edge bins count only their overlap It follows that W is 1.05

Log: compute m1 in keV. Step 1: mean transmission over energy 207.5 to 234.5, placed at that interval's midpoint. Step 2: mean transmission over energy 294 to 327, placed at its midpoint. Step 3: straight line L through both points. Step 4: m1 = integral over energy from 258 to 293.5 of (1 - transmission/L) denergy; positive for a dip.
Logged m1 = 0.6 keV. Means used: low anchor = 2.4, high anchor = 2.4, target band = 2.36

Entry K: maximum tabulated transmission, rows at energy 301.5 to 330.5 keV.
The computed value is 2.638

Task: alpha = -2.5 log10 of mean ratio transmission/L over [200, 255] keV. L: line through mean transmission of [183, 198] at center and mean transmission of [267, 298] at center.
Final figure -0.22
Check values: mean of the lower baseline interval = 1.66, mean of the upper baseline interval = 2.4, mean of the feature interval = 2.39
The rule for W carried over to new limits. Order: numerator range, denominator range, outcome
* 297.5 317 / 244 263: 1.05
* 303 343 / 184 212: 1.12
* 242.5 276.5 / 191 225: 1.03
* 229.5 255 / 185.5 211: 1.17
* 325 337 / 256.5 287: 0.90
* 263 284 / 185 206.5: 1.20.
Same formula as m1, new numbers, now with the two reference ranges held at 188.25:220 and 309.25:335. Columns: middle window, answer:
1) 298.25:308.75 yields -1.0 keV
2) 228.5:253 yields -1.6 keV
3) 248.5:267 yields -0.9 keV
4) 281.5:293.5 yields -1.1 keV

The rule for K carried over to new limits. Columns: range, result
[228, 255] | 2.453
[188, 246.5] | 2.624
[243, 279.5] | 2.406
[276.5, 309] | 2.675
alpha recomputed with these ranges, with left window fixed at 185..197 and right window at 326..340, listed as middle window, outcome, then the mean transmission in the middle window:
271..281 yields -0.23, 2.33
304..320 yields -0.22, 2.47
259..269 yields -0.24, 2.29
